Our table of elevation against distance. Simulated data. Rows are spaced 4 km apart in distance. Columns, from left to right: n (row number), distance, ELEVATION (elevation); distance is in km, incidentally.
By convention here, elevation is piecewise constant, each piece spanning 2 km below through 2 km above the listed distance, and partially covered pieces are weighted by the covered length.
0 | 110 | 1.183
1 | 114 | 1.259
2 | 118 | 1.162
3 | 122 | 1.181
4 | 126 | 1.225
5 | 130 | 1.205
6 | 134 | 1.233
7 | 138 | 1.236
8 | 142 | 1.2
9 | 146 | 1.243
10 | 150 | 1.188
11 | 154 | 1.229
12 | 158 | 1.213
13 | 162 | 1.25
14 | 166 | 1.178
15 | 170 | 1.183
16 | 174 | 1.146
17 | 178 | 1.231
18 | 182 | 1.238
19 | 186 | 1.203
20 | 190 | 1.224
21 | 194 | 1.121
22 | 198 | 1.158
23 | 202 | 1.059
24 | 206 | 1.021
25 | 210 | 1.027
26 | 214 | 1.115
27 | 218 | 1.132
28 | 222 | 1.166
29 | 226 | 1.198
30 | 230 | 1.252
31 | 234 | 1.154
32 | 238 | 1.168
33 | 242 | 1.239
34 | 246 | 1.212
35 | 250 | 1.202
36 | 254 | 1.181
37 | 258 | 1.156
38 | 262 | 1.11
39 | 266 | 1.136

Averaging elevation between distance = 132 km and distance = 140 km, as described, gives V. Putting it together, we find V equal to 1.23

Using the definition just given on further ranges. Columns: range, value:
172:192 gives 1.21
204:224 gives 1.09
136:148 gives 1.23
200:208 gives 1.04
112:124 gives 1.2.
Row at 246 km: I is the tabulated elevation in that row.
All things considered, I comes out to 1.212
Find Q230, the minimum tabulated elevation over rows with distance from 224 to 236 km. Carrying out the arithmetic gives 1.154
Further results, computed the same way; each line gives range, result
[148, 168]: 1.178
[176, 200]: 1.121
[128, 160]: 1.188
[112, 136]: 1.162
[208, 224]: 1.027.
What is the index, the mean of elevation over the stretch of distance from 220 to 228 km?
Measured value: 1.18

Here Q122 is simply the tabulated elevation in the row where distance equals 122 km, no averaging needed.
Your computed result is 1.181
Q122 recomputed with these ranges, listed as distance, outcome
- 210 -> 1.027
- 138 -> 1.236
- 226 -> 1.198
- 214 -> 1.115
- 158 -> 1.213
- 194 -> 1.121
